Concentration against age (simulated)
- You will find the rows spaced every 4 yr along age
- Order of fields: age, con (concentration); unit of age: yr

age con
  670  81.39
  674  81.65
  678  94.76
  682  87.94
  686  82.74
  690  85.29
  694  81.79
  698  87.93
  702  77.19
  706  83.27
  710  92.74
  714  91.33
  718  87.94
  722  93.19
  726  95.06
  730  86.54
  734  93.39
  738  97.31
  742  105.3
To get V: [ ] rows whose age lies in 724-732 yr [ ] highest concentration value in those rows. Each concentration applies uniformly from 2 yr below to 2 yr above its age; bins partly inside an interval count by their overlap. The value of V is 95.06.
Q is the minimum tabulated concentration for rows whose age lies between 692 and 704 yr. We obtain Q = 77.19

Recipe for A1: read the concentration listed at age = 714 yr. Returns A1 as 91.33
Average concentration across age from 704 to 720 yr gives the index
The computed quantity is 88.8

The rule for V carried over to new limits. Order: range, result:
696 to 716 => 92.74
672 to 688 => 94.76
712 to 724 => 93.19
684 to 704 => 87.93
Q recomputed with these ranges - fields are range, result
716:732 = 86.54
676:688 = 82.74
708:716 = 91.33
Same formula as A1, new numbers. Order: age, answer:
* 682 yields 87.94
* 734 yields 93.39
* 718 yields 87.94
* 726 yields 95.06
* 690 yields 85.29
